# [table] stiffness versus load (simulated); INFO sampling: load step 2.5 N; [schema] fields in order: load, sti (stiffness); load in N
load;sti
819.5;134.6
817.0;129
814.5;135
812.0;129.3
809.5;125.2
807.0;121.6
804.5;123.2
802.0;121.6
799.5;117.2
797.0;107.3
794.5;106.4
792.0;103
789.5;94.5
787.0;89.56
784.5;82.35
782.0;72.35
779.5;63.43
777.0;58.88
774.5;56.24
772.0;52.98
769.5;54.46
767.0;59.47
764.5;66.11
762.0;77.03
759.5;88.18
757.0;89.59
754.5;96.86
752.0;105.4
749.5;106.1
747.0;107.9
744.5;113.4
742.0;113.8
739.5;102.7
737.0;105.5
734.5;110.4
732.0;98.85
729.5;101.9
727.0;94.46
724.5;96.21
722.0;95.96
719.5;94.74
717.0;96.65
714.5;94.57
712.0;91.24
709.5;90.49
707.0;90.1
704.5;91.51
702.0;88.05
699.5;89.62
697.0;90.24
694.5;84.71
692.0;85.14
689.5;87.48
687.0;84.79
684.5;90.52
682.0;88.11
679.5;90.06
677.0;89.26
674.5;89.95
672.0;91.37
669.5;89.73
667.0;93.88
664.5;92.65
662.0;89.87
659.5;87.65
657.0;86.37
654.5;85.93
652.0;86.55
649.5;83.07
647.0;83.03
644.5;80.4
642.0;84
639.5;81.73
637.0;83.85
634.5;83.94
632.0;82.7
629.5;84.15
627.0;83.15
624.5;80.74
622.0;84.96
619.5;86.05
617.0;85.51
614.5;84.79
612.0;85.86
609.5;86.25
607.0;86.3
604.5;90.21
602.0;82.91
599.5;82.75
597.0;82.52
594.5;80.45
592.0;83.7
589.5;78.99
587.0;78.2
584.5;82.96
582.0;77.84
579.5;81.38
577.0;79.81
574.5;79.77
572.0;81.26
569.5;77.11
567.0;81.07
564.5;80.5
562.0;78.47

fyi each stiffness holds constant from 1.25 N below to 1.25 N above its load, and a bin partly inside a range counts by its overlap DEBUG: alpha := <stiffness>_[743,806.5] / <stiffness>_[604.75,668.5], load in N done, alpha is 1.04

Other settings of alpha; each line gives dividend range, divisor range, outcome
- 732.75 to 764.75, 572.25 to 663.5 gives 1.19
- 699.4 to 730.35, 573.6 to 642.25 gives 1.13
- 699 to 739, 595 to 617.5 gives 1.13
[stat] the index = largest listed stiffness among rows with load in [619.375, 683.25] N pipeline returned 93.88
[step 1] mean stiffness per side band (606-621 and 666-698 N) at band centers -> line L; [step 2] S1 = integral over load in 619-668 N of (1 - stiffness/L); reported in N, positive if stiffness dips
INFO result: 1.1 N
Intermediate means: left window 85.8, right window 88.8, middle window 85.2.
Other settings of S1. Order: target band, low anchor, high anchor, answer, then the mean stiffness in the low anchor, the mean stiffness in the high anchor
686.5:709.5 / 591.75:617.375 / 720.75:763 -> 1.7 N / 84.7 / 100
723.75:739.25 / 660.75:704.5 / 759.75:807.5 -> -2.5 N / 89.2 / 85.2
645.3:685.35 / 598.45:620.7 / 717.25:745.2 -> 2.0 N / 85.7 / 102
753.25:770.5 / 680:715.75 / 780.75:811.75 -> 4.1 N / 89.1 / 106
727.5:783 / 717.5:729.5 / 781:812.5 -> 7.6 N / 96.1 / 107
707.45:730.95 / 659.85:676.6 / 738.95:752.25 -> 1.8 N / 90.9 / 109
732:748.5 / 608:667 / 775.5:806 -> -3.0 N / 85.1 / 94.9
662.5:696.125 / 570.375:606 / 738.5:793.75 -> -2.4 N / 81.6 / 84.4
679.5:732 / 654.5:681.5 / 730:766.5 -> 1.2 N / 89.8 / 98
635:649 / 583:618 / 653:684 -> 0.7 N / 83.6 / 89.6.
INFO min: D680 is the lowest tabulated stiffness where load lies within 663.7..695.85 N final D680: 84.71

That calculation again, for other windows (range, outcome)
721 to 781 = 52.98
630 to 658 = 80.4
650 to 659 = 85.93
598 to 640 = 80.74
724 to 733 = 94.46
